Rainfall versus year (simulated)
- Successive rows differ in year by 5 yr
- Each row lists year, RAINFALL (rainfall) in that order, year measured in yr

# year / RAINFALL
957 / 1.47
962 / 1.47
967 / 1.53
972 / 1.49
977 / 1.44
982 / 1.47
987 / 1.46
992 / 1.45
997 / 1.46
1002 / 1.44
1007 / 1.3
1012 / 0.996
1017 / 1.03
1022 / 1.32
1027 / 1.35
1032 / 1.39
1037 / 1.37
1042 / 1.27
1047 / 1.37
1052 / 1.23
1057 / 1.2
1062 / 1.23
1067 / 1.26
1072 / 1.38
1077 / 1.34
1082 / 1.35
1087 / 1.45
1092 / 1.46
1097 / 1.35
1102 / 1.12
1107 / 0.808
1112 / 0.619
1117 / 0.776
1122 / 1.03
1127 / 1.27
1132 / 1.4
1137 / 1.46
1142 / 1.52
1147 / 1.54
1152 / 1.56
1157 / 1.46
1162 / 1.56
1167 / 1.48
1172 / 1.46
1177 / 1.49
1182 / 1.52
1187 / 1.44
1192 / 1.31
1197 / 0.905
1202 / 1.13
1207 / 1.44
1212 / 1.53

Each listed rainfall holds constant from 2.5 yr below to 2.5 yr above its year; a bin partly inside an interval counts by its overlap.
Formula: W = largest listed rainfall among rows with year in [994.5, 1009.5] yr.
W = 1.46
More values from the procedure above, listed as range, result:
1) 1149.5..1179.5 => 1.56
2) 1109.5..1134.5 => 1.4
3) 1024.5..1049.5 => 1.39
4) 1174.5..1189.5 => 1.52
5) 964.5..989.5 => 1.53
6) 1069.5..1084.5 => 1.38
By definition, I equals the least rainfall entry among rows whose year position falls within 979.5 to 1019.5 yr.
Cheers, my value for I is 0.996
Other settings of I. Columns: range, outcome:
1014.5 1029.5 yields 1.03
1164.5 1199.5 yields 0.905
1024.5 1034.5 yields 1.35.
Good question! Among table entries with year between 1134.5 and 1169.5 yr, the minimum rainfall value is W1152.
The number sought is 1.46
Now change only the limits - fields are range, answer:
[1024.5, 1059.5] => 1.2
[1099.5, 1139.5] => 0.619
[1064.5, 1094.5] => 1.26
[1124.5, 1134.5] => 1.27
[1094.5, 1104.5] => 1.12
